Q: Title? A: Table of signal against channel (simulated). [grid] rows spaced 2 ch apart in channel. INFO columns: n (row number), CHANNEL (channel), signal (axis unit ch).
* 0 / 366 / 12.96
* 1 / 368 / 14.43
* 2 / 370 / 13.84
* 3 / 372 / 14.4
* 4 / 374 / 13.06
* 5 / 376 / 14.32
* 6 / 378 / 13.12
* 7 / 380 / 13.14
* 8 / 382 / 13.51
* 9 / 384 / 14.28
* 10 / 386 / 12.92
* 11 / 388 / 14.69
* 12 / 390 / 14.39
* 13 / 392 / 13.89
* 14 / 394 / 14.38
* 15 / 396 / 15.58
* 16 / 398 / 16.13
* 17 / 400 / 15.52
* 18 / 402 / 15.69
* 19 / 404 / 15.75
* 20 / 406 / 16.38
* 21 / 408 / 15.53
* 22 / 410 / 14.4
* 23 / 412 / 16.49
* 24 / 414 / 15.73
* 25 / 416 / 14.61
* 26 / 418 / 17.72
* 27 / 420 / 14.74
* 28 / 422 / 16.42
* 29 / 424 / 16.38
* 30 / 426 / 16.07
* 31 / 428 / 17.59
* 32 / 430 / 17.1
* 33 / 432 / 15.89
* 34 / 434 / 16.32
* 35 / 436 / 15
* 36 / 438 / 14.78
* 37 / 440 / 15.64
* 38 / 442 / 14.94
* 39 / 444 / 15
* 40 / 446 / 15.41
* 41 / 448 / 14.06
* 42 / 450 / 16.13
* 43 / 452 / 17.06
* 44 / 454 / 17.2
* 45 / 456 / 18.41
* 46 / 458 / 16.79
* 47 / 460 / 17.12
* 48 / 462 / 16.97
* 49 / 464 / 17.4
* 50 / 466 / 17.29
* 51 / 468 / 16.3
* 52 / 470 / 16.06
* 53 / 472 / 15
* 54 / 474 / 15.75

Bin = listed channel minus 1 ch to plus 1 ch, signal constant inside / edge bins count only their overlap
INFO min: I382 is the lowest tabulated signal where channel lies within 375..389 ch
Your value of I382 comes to 12.92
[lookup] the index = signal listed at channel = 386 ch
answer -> 12.92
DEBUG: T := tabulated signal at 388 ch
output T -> 14.69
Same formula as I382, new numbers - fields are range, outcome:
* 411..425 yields 14.61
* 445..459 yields 14.06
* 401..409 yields 15.53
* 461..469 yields 16.3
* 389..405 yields 13.89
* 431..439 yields 14.78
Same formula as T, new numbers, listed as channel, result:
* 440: 15.64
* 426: 16.07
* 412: 16.49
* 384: 14.28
